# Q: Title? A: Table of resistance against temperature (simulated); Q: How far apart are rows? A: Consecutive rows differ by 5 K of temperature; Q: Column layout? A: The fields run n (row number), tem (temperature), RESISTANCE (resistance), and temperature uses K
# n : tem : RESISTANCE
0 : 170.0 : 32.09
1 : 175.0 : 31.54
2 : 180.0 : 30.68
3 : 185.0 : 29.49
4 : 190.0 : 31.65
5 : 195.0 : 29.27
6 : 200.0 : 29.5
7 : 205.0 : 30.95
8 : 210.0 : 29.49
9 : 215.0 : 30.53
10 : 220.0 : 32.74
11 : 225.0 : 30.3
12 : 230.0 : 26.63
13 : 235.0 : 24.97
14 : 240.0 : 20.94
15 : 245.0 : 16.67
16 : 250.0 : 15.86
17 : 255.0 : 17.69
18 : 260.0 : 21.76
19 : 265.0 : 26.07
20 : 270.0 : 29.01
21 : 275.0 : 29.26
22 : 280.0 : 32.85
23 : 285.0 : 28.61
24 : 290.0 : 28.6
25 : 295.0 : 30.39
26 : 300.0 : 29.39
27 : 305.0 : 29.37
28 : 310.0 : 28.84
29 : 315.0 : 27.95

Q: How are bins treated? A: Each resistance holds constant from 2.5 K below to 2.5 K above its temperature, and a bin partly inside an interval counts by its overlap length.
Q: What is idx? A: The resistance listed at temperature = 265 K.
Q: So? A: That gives 26.07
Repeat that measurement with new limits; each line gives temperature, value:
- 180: 30.68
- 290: 28.6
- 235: 24.97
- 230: 26.63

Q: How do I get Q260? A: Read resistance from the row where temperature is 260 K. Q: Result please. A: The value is 21.76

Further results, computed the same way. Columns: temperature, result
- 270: 29.01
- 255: 17.69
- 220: 32.74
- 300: 29.39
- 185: 29.49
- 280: 32.85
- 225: 30.3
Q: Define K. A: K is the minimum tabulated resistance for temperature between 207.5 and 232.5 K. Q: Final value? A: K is 26.63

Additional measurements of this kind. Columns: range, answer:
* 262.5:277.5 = 26.07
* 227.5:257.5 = 15.86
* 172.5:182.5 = 30.68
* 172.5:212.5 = 29.27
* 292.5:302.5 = 29.39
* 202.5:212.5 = 29.49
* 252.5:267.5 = 17.69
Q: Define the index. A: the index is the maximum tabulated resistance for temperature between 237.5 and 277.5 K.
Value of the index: 29.26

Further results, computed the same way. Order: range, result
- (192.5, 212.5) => 30.95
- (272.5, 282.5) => 32.85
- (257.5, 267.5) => 26.07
